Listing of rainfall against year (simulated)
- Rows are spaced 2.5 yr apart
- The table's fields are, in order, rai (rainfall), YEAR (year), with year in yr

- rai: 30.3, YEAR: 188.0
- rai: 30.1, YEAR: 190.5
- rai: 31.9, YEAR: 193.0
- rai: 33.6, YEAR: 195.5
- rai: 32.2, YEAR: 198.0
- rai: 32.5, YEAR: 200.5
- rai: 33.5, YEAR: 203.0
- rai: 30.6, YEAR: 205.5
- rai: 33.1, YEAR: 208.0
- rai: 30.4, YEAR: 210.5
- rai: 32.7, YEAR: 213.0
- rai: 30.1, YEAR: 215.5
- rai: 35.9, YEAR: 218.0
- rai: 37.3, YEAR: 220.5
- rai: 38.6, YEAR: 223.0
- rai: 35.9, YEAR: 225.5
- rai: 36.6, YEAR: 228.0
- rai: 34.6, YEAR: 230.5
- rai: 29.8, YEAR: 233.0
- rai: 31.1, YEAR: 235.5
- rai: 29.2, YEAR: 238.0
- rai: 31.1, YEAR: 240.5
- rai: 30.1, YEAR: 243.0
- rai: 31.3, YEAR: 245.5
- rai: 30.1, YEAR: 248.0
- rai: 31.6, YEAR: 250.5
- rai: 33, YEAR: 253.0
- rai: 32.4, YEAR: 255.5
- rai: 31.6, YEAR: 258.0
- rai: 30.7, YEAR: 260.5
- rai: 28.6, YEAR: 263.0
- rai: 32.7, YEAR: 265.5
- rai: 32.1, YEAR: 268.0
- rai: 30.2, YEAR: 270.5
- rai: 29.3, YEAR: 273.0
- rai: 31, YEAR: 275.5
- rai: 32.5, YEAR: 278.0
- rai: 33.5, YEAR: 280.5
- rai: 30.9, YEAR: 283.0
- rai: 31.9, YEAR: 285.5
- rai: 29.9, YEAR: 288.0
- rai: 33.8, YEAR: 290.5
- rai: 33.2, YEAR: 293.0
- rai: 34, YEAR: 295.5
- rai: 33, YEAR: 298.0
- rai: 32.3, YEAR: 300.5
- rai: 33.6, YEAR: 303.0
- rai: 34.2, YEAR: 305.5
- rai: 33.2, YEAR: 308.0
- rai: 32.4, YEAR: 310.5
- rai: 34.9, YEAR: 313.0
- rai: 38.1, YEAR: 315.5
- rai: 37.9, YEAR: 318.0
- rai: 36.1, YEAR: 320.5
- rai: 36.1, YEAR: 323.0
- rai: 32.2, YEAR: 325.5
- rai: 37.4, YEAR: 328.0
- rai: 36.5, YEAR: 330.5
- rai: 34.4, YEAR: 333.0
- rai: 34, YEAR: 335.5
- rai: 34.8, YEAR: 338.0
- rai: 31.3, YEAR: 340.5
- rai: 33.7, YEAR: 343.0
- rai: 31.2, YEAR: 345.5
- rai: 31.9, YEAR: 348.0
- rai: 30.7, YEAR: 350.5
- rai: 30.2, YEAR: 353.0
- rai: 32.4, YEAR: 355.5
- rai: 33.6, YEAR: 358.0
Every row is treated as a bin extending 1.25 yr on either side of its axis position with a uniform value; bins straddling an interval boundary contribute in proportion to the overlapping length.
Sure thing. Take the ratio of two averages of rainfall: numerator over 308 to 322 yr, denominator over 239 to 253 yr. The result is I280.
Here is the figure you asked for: 1.15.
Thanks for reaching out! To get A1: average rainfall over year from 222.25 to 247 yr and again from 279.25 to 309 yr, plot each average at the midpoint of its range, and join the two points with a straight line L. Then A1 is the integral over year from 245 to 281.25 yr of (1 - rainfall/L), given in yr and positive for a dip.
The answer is 1.5 yr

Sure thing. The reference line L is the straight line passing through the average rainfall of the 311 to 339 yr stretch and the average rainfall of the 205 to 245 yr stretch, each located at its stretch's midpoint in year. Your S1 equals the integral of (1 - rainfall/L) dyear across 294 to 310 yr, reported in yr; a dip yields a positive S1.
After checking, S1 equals 0.8 yr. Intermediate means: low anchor 33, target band 33.3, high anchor 35.6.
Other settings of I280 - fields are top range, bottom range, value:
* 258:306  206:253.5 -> 0.98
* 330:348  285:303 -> 1.02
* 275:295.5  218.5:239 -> 0.94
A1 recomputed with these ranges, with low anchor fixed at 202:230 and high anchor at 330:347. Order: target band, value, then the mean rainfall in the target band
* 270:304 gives 1.7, 32.1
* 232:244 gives 1.3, 30.3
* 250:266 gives 1.2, 31.5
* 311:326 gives -1.0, 35.9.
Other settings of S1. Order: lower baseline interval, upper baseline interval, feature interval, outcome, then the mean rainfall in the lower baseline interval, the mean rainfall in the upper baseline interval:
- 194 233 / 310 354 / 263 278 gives 1.30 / 33.7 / 34.2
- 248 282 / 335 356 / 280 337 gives -4.01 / 31.4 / 32.2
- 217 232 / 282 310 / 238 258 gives 2.23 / 36.4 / 32.7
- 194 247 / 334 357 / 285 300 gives -0.06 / 32.8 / 32.3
